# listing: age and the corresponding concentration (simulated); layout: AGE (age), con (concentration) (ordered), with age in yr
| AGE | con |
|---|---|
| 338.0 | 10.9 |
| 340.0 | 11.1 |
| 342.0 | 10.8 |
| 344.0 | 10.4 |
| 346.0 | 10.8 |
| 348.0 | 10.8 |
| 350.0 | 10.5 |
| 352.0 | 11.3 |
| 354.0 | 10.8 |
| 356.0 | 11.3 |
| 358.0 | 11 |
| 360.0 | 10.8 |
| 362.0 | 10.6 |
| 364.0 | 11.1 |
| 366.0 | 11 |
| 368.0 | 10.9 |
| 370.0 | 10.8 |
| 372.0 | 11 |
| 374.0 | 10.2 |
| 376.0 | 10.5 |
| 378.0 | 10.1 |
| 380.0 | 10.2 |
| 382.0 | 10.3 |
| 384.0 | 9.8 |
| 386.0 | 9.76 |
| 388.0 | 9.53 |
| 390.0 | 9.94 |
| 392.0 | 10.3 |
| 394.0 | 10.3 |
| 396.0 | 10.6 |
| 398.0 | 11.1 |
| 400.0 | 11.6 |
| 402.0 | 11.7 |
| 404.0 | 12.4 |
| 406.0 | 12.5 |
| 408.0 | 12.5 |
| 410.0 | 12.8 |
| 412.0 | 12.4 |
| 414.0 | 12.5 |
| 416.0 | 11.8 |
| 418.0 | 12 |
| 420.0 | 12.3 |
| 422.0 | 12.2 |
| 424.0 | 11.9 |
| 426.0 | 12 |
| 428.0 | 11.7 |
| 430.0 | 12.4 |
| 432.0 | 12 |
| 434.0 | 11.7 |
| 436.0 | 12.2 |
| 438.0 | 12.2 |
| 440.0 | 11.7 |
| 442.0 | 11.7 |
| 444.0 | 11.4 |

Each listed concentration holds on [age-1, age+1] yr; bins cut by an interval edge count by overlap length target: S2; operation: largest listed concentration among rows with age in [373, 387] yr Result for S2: 10.5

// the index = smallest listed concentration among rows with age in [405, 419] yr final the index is 11.8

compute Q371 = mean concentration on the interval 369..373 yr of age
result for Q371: 10.9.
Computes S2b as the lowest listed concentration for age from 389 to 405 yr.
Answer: 9.94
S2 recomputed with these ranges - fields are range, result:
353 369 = 11.3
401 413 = 12.8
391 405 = 12.4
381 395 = 10.3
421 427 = 12.2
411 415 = 12.5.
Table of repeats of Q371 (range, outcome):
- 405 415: 12.5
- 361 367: 10.9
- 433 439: 12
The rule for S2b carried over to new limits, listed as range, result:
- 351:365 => 10.6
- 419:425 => 11.9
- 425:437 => 11.7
